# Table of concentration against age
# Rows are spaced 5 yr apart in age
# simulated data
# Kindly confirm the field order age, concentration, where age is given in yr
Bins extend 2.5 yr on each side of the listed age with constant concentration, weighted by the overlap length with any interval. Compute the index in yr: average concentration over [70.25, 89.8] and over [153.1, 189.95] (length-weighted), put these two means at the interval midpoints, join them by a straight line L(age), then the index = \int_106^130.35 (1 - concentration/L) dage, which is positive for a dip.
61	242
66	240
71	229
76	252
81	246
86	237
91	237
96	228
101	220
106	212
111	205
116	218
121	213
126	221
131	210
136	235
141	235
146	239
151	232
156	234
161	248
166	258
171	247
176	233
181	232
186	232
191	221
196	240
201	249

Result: 2.8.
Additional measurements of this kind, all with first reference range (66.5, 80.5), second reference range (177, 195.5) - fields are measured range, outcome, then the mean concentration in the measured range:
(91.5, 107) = 1.0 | 223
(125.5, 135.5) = 0.7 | 218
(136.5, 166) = -0.7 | 239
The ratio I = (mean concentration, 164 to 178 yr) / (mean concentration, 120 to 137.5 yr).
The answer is 1.12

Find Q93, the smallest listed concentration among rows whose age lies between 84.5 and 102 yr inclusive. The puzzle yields 220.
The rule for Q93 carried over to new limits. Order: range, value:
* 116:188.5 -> 210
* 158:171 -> 247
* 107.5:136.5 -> 205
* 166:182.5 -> 232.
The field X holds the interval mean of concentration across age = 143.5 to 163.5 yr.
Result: 238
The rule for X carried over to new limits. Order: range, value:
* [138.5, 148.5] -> 237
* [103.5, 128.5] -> 214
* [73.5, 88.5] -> 245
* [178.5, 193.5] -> 228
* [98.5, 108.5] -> 216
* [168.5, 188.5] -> 236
